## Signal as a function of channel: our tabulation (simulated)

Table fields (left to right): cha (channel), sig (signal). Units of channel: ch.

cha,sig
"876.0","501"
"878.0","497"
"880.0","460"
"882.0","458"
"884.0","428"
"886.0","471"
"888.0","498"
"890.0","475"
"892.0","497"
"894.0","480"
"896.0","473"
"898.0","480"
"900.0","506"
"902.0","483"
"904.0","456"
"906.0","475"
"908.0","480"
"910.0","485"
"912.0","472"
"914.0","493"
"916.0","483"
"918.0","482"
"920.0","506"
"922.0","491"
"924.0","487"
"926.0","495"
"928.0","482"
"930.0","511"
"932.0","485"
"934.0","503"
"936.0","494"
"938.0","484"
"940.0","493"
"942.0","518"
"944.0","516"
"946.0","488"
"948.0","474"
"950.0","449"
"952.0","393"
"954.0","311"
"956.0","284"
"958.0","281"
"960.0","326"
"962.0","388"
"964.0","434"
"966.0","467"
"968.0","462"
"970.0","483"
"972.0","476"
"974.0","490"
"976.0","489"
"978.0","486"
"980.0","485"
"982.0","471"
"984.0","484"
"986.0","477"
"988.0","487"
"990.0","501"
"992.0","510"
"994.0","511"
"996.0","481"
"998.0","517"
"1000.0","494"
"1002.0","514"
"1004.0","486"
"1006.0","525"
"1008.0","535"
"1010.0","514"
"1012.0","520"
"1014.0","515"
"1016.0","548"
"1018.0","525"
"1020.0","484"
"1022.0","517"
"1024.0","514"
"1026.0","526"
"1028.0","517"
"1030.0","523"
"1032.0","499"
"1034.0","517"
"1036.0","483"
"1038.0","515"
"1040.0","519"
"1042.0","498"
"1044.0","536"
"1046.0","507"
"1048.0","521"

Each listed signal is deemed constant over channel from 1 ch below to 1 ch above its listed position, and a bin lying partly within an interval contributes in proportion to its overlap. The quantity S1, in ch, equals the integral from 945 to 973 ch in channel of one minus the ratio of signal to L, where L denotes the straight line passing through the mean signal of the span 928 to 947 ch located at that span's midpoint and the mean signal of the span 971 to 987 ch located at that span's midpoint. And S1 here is 4.7 ch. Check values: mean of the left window 498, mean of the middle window 408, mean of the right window 482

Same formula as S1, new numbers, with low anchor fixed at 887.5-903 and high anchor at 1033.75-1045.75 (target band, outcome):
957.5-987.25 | 2.96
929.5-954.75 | 1.15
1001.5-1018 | -0.47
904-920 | 0.25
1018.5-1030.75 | -0.14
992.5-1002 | 0.02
